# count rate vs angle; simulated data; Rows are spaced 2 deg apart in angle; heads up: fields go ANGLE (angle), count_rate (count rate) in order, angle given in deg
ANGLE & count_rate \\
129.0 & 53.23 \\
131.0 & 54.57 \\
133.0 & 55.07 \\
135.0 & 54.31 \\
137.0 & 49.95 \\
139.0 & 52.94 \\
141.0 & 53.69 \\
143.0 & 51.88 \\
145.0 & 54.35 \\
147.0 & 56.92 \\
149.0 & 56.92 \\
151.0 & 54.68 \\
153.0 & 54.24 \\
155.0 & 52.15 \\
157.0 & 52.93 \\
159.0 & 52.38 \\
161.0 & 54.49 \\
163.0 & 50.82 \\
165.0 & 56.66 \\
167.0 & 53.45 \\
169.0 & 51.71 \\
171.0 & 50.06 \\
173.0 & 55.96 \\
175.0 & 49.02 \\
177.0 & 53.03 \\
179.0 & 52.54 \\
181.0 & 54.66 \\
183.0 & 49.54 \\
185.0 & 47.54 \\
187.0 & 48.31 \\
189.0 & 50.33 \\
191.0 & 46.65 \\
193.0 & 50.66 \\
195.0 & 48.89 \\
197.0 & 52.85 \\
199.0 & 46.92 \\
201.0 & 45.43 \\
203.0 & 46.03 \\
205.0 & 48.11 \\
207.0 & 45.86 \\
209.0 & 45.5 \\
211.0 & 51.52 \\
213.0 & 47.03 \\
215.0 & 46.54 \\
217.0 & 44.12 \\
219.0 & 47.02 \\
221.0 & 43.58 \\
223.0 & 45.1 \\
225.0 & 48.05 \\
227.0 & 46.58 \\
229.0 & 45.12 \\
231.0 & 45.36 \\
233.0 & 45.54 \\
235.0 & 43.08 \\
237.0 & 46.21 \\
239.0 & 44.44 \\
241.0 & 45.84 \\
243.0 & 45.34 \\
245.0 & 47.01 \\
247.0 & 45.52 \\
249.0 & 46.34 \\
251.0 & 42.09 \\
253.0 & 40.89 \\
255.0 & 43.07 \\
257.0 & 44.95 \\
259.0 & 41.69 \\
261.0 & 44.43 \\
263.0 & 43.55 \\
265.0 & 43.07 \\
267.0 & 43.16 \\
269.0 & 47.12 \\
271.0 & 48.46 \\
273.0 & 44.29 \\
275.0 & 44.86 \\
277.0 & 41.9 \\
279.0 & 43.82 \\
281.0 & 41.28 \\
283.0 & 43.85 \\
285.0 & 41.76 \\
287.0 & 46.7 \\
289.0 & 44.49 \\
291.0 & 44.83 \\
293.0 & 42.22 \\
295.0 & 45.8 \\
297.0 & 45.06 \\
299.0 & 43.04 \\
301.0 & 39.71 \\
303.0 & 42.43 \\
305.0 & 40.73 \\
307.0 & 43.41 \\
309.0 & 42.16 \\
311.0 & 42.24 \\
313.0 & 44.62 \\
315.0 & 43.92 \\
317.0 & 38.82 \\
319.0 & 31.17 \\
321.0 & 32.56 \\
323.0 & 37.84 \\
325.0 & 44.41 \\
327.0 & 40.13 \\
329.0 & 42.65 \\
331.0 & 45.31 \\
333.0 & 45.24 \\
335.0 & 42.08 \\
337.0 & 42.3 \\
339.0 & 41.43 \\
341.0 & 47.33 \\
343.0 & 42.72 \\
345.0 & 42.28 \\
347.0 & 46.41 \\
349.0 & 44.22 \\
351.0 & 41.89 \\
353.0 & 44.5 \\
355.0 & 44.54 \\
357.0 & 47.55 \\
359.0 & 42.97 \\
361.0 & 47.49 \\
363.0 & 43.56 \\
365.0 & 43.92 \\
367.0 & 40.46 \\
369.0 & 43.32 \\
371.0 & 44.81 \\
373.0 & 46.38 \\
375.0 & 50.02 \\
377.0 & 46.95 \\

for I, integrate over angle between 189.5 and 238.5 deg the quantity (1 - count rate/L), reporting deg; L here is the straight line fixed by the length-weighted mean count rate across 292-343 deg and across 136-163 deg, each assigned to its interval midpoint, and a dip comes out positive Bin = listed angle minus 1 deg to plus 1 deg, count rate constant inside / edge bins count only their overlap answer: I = 2.32 deg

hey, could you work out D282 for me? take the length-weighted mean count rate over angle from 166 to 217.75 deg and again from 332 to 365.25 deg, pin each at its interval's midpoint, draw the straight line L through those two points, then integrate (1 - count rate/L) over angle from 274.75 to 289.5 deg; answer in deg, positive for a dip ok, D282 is 0.9 deg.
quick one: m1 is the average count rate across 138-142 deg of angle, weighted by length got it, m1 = 53.3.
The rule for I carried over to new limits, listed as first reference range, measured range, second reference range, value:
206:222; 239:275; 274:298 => 0.3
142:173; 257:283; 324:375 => 2.2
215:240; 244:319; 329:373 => 2.3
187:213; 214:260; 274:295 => 1.3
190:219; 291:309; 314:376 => 0.6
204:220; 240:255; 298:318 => 0.2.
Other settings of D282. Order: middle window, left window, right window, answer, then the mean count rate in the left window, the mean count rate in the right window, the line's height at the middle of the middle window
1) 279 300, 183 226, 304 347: -0.2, 47.5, 41.7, 43.4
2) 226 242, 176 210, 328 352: 0.8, 49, 43.7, 47.5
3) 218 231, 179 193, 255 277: 0.4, 49.8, 44.4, 47.2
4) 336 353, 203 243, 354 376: 0.6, 46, 45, 45.1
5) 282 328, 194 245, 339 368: 3.2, 46.4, 44.2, 45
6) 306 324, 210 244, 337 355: 1.9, 45.9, 43.8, 44.3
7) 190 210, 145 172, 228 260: 0.6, 53.7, 44.5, 49.2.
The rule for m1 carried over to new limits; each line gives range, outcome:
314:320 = 38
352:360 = 44.9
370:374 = 45.6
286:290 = 45.6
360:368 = 43.9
